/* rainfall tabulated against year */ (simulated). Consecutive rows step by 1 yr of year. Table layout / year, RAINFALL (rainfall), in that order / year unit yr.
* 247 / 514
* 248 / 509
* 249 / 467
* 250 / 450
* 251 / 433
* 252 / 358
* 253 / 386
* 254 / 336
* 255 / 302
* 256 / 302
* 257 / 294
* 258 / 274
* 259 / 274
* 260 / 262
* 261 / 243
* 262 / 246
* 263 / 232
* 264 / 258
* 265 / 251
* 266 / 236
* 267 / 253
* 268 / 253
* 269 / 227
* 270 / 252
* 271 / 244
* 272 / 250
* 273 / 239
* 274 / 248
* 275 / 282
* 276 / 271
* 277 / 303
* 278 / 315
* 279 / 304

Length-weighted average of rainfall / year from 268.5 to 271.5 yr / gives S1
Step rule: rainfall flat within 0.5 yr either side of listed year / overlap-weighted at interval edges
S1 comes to 241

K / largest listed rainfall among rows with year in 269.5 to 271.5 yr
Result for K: 252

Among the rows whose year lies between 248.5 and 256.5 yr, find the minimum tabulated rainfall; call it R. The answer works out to 302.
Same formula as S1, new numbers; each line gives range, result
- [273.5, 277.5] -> 276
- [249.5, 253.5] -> 407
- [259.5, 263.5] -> 246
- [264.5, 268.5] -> 248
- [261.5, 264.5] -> 245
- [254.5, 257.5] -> 299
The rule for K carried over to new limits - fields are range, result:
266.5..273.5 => 253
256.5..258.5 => 294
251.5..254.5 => 386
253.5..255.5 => 336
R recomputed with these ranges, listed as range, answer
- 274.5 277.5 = 271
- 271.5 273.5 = 239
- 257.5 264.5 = 232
